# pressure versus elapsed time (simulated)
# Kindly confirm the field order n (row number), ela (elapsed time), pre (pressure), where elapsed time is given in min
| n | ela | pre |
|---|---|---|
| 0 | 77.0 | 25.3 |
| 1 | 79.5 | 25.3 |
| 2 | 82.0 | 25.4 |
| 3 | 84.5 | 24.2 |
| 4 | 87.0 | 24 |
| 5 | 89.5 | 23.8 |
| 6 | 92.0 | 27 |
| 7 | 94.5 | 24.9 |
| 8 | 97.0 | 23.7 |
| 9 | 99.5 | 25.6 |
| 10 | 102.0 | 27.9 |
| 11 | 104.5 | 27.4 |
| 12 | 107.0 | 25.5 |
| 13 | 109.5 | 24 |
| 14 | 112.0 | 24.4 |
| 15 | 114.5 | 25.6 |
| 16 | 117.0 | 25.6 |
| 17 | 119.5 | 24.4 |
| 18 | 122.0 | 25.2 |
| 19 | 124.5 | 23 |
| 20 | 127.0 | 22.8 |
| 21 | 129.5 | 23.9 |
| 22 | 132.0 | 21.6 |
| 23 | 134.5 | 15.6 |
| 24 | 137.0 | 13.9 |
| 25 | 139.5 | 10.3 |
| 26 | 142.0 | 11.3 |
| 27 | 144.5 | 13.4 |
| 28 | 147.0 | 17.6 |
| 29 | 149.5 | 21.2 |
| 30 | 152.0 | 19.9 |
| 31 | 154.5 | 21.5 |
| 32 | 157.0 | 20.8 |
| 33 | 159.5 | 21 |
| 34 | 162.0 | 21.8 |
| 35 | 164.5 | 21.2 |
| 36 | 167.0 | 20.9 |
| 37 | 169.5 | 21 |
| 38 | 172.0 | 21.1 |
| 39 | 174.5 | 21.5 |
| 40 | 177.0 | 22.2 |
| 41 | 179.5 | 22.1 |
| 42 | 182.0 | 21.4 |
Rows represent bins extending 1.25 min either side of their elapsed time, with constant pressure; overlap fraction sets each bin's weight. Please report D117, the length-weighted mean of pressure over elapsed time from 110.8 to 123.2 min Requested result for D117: 25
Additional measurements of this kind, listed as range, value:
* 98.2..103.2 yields 26.7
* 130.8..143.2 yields 14.5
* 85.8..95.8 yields 24.9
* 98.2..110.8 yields 26.1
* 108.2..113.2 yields 24.2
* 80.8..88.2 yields 24.5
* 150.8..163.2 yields 21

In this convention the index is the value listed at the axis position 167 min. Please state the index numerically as 20.9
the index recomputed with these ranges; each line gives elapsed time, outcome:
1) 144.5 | 13.4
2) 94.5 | 24.9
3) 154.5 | 21.5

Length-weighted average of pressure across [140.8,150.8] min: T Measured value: 15.9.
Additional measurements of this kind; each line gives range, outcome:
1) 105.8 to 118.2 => 25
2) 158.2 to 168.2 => 21.2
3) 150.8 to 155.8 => 20.7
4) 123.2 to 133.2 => 22.8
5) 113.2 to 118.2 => 25.6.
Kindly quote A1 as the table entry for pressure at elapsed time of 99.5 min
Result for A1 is 25.6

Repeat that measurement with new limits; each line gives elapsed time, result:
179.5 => 22.1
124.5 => 23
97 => 23.7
